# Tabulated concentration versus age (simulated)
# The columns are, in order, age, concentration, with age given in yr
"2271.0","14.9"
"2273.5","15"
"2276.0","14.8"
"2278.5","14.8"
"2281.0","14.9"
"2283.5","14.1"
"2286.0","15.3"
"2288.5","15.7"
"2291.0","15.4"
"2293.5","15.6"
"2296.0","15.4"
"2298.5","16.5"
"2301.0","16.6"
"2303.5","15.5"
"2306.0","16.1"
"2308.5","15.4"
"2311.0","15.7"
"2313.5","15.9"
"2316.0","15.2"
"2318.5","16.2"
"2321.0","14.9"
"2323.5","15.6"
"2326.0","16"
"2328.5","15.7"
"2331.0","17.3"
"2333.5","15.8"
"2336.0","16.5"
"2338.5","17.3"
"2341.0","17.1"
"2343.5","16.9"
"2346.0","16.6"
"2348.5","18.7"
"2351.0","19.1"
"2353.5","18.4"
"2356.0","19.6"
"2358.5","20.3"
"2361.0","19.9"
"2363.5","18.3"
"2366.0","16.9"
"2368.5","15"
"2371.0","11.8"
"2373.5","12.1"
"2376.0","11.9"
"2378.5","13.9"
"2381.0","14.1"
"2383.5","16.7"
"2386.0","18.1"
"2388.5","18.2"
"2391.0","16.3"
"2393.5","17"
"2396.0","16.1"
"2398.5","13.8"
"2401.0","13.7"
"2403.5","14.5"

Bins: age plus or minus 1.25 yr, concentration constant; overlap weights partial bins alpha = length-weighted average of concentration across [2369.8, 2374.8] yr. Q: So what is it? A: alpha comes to 12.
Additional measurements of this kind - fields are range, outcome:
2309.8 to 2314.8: 15.8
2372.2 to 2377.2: 12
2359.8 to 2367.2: 18.4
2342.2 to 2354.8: 17.9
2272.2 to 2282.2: 14.9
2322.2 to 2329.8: 15.8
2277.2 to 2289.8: 15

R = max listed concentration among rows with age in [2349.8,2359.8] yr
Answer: 20.3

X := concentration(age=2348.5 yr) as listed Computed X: 18.7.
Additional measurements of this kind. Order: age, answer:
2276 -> 14.8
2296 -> 15.4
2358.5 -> 20.3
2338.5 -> 17.3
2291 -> 15.4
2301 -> 16.6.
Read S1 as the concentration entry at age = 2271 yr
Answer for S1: 14.9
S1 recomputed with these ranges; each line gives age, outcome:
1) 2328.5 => 15.7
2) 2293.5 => 15.6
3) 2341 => 17.1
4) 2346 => 16.6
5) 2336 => 16.5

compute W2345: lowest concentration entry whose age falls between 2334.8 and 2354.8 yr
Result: 16.5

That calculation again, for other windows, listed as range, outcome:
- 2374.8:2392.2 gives 11.9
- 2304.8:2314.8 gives 15.4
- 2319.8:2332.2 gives 14.9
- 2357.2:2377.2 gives 11.8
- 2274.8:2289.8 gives 14.1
